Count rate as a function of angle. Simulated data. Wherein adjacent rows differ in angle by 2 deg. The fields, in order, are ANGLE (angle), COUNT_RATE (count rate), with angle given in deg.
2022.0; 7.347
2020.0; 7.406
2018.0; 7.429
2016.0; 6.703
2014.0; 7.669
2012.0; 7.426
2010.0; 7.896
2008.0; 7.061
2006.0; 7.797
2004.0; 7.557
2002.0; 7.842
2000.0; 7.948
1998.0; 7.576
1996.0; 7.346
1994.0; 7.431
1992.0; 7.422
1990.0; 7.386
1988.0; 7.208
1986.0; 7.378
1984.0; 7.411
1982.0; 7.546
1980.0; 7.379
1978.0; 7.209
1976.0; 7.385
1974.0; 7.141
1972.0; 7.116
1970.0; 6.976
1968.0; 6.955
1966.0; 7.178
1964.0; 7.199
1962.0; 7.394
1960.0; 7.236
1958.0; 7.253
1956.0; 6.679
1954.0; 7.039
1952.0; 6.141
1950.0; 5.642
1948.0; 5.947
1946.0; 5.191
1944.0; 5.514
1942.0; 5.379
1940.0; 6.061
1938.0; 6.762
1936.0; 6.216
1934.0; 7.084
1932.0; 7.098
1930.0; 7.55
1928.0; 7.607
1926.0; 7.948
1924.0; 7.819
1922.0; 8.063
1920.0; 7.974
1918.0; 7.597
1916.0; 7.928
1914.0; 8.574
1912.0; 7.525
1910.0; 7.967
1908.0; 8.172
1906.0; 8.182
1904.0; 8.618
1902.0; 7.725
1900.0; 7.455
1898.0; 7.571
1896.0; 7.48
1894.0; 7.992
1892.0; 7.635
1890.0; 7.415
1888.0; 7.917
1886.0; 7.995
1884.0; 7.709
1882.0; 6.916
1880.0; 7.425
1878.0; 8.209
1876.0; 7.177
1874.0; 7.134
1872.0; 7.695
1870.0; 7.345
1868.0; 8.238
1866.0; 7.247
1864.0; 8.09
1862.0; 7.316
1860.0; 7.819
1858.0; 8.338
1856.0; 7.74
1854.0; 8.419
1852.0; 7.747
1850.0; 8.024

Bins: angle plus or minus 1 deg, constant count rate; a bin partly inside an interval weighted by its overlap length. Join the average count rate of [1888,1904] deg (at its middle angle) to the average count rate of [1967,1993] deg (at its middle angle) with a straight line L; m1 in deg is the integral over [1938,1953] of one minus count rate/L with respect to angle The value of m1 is 3.4 deg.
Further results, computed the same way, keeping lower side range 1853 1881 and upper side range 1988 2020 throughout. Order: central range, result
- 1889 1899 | 0.1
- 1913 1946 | 2.1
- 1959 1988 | 1.1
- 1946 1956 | 1.9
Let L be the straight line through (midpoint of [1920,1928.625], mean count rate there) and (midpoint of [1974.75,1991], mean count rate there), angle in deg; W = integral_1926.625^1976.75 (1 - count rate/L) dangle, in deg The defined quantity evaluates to 6.0 deg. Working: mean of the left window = 7.88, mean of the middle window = 6.72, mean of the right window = 7.36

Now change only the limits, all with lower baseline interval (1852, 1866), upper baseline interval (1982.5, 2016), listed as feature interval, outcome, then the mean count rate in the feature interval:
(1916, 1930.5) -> -0.19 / 7.81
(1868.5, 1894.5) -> 0.79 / 7.59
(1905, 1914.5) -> -0.38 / 8.06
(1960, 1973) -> 0.76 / 7.14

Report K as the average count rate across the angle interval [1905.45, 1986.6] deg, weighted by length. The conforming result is 7.13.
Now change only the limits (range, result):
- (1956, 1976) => 7.15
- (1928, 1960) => 6.44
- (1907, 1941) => 7.53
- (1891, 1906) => 7.81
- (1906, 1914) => 8.01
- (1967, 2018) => 7.39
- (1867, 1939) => 7.66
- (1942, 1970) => 6.54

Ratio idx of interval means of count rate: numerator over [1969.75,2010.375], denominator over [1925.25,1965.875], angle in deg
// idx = 1.1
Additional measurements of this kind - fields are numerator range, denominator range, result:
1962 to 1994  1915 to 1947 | 1.04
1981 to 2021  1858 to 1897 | 0.98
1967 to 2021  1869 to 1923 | 0.95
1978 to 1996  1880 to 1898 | 0.97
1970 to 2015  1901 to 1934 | 0.95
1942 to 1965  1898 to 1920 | 0.81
